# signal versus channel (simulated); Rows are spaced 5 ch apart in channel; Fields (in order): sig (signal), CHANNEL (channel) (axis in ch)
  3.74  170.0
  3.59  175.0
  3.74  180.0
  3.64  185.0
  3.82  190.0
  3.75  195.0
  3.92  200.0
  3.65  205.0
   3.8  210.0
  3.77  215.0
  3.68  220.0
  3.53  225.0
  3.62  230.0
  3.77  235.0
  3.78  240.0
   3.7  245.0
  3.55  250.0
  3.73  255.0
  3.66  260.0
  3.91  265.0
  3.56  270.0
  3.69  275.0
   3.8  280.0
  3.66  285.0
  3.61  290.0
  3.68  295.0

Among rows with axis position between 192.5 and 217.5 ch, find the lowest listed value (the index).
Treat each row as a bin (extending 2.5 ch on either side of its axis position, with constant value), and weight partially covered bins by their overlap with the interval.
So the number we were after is 3.65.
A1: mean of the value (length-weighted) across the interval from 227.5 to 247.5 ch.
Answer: 3.72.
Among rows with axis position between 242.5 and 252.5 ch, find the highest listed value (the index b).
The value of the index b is 3.7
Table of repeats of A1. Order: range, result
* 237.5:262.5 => 3.68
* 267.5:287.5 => 3.68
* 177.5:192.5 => 3.73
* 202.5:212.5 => 3.73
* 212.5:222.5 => 3.73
